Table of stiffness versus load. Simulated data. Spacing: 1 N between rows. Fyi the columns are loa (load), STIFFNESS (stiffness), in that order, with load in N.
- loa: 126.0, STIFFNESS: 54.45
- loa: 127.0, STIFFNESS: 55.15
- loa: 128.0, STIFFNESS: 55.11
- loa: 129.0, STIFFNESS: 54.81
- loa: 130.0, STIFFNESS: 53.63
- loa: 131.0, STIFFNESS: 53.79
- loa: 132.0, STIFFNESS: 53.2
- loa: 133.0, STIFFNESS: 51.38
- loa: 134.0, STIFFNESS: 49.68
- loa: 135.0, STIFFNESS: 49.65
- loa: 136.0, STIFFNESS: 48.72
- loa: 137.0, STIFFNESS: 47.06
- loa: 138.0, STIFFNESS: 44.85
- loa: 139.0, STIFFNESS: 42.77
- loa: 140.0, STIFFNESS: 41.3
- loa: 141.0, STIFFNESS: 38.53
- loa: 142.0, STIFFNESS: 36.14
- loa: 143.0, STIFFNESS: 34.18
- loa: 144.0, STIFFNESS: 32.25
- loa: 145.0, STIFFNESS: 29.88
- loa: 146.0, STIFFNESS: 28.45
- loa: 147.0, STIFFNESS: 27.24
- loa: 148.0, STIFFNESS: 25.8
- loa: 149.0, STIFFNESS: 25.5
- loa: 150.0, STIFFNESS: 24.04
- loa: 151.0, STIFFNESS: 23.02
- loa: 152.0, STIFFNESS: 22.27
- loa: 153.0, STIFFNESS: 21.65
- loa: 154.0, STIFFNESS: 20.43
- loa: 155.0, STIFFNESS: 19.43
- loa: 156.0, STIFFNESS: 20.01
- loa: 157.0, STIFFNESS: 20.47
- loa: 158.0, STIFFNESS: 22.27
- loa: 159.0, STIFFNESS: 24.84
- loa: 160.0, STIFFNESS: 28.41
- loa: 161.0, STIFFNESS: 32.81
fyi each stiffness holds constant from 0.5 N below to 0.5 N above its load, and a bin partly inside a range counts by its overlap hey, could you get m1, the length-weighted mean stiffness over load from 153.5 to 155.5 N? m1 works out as 19.9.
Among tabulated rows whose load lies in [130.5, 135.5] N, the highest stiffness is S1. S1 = 53.79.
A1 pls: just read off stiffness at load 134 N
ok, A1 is 49.68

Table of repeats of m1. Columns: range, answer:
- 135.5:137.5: 47.9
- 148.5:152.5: 23.7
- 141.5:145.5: 33.1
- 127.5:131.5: 54.3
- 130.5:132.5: 53.5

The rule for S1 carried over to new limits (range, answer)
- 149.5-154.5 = 24.04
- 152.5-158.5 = 22.27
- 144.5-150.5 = 29.88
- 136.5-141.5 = 47.06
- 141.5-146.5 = 36.14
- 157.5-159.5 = 24.84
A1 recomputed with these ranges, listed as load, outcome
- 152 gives 22.27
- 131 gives 53.79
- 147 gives 27.24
